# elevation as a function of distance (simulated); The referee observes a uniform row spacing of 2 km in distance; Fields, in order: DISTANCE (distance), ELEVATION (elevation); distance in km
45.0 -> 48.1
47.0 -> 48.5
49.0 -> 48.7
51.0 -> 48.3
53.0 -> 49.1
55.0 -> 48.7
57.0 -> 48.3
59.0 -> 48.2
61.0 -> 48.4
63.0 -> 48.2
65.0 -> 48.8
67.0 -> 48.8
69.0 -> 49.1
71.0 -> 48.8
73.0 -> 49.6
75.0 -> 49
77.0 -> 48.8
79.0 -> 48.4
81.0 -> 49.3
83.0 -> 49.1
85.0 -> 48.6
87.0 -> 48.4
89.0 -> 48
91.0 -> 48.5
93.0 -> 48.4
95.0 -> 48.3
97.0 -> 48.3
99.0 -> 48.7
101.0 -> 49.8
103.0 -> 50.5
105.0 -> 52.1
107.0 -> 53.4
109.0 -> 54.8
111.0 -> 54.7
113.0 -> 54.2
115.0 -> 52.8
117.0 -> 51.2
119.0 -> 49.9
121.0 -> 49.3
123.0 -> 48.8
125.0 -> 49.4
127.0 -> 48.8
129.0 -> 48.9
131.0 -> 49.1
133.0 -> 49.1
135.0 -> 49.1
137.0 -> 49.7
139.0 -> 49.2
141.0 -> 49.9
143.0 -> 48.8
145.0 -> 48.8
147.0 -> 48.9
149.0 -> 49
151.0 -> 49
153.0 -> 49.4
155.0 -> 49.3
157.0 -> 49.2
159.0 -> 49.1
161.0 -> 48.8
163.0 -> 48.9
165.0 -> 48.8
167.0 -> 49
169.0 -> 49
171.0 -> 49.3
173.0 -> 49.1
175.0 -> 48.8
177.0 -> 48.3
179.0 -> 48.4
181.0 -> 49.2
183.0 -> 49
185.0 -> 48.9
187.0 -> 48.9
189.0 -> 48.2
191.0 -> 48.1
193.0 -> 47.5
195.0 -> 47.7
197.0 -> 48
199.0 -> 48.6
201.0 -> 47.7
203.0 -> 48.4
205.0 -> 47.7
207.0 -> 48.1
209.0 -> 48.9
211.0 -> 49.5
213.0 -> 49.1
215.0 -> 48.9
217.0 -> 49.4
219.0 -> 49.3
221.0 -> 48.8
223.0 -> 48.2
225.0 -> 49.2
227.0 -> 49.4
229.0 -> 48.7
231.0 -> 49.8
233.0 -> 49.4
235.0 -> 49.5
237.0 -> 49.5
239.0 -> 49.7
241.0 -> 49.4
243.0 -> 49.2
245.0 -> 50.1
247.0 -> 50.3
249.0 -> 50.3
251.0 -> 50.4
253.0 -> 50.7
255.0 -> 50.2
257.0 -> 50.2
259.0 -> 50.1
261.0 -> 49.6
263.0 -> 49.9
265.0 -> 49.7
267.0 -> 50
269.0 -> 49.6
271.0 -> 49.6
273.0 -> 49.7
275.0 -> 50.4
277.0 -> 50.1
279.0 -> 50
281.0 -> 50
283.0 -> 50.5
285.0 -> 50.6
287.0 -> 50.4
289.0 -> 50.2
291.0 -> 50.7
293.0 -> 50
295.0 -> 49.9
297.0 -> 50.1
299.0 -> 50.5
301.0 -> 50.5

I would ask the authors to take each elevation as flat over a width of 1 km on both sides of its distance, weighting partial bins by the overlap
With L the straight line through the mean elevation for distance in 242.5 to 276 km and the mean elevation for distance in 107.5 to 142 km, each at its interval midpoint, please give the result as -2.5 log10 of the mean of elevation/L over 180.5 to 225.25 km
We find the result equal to 0.04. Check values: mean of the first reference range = 50.6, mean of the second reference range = 50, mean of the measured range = 48.6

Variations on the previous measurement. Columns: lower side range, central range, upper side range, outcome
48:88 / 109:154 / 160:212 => -0.03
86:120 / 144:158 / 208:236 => 0.02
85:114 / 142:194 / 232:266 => 0.03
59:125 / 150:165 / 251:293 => 0.02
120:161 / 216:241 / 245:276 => 0.01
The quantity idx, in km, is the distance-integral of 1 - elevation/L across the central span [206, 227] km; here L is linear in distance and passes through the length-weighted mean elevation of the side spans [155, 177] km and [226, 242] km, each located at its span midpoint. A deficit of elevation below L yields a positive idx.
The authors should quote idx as 0.1 km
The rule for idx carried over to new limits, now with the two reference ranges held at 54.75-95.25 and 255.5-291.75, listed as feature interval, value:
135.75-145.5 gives 0.0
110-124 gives -0.7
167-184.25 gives 0.2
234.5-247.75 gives 0.0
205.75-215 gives 0.1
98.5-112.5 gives -1.0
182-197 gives 0.4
